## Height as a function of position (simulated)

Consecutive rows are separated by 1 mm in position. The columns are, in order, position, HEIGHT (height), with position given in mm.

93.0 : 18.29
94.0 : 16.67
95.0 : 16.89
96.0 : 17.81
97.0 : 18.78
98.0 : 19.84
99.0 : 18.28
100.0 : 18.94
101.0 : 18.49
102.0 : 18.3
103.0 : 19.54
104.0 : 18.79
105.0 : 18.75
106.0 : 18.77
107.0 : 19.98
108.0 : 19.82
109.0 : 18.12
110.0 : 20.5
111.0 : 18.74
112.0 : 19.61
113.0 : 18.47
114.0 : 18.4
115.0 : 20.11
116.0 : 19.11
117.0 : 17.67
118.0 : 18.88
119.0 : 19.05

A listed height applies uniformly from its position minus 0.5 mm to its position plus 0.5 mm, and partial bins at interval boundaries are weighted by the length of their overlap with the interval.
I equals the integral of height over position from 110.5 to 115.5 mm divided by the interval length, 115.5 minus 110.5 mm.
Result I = 19.1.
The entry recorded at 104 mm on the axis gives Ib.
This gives 18.79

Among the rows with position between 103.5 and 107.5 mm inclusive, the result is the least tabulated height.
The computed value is 18.75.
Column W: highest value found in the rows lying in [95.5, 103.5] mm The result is 19.84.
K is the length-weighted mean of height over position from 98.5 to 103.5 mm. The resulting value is 18.7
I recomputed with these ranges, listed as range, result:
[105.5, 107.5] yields 19.4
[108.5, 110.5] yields 19.3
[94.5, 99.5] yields 18.3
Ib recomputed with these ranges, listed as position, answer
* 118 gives 18.88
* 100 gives 18.94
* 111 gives 18.74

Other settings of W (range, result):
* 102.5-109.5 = 19.98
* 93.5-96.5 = 17.81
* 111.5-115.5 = 20.11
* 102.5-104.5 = 19.54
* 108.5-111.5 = 20.5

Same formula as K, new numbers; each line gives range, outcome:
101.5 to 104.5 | 18.9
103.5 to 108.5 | 19.2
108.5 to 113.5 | 19.1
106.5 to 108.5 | 19.9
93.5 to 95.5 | 16.8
